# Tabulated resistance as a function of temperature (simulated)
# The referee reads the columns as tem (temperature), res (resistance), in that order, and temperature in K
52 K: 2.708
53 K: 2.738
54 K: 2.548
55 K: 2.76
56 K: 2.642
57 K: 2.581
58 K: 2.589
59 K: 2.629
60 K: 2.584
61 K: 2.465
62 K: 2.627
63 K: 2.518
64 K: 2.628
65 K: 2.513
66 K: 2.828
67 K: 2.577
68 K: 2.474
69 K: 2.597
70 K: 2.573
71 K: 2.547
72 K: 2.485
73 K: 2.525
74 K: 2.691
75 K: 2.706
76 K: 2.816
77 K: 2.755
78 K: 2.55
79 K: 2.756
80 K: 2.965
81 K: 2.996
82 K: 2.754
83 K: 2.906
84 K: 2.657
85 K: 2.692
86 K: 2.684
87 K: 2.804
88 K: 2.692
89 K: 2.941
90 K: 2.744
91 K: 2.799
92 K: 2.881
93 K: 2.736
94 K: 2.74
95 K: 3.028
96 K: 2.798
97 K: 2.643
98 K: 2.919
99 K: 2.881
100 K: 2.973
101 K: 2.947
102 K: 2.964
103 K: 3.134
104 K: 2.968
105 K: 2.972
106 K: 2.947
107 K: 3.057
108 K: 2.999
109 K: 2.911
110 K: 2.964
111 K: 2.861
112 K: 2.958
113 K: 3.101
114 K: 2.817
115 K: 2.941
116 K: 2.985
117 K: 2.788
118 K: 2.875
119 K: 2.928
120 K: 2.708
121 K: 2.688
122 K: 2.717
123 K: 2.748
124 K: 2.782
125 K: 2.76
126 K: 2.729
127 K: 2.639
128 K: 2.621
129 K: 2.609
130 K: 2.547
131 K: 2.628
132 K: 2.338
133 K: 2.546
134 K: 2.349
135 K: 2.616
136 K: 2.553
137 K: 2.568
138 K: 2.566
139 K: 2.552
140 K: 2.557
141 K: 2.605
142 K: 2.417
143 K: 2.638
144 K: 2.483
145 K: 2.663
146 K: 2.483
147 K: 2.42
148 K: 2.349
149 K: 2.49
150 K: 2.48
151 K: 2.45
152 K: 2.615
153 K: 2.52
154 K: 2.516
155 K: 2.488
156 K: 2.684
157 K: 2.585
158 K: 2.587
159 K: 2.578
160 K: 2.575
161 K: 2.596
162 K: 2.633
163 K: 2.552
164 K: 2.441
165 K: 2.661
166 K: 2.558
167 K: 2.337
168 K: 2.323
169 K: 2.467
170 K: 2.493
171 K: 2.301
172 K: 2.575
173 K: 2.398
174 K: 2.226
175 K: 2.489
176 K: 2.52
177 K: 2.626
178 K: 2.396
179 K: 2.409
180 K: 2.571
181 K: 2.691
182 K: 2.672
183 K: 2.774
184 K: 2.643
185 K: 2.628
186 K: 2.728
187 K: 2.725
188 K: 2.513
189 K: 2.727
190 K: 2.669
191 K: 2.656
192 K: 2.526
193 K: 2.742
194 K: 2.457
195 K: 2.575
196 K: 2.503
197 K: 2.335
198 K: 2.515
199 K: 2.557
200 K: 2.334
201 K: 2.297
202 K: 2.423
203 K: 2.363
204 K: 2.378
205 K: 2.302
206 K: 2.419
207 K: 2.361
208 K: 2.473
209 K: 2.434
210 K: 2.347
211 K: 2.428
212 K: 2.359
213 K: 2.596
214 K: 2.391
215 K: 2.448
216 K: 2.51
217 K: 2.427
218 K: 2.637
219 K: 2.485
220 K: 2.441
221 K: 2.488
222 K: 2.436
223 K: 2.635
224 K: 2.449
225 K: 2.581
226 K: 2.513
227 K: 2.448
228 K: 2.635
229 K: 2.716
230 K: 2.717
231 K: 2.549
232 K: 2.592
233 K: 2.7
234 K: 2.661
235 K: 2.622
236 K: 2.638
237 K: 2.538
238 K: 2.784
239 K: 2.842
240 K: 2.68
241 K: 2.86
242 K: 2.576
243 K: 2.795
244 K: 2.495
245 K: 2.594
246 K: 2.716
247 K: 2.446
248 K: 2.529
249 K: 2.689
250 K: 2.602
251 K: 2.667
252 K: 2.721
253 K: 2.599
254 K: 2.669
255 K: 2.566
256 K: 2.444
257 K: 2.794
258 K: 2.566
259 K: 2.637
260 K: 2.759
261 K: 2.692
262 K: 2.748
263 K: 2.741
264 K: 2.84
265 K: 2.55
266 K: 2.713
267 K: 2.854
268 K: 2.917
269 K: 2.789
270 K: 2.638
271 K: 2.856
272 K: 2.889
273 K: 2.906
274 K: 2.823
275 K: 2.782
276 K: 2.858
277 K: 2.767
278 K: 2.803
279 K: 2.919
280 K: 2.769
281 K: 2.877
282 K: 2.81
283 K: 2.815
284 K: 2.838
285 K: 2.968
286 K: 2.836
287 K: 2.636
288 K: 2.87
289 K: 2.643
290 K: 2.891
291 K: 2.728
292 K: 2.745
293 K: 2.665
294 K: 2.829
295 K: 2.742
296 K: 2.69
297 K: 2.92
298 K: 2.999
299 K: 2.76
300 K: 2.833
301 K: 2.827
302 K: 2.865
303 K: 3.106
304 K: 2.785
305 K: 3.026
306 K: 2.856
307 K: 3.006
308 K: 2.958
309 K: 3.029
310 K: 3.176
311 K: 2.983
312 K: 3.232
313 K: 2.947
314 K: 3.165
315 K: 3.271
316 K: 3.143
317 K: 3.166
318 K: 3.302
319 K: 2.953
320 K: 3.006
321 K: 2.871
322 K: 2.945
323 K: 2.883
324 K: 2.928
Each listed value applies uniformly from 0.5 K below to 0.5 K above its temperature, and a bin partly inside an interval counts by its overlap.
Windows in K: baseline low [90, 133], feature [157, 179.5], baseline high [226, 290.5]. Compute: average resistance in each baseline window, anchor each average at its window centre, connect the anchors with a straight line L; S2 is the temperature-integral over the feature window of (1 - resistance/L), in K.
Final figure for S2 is 2.38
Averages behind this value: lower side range 2.83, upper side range 2.72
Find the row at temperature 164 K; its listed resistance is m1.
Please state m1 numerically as 2.441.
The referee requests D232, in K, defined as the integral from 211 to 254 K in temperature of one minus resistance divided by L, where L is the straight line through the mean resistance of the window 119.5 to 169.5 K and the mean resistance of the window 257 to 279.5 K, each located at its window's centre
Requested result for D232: 2.0 K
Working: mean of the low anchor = 2.56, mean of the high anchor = 2.78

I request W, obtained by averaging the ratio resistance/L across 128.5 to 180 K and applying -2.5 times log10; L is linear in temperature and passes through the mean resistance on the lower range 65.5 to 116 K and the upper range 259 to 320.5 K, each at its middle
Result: 0.13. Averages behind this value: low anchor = 2.81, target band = 2.51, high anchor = 2.88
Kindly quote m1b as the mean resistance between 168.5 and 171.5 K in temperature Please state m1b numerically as 2.42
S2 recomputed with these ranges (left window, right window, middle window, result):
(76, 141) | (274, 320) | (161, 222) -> 7.3 K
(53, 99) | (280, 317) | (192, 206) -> 1.8 K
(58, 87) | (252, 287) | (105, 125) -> -1.5 K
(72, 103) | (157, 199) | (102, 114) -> -1.0 K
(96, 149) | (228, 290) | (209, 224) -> 1.4 K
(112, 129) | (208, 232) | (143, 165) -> 1.3 K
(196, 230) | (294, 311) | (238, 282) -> -0.4 K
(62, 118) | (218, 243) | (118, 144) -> 1.2 K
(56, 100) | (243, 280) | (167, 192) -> 1.5 K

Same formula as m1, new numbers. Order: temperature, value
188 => 2.513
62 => 2.627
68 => 2.474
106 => 2.947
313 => 2.947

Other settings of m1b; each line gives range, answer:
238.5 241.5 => 2.79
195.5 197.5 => 2.42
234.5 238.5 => 2.65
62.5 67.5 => 2.61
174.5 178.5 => 2.51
